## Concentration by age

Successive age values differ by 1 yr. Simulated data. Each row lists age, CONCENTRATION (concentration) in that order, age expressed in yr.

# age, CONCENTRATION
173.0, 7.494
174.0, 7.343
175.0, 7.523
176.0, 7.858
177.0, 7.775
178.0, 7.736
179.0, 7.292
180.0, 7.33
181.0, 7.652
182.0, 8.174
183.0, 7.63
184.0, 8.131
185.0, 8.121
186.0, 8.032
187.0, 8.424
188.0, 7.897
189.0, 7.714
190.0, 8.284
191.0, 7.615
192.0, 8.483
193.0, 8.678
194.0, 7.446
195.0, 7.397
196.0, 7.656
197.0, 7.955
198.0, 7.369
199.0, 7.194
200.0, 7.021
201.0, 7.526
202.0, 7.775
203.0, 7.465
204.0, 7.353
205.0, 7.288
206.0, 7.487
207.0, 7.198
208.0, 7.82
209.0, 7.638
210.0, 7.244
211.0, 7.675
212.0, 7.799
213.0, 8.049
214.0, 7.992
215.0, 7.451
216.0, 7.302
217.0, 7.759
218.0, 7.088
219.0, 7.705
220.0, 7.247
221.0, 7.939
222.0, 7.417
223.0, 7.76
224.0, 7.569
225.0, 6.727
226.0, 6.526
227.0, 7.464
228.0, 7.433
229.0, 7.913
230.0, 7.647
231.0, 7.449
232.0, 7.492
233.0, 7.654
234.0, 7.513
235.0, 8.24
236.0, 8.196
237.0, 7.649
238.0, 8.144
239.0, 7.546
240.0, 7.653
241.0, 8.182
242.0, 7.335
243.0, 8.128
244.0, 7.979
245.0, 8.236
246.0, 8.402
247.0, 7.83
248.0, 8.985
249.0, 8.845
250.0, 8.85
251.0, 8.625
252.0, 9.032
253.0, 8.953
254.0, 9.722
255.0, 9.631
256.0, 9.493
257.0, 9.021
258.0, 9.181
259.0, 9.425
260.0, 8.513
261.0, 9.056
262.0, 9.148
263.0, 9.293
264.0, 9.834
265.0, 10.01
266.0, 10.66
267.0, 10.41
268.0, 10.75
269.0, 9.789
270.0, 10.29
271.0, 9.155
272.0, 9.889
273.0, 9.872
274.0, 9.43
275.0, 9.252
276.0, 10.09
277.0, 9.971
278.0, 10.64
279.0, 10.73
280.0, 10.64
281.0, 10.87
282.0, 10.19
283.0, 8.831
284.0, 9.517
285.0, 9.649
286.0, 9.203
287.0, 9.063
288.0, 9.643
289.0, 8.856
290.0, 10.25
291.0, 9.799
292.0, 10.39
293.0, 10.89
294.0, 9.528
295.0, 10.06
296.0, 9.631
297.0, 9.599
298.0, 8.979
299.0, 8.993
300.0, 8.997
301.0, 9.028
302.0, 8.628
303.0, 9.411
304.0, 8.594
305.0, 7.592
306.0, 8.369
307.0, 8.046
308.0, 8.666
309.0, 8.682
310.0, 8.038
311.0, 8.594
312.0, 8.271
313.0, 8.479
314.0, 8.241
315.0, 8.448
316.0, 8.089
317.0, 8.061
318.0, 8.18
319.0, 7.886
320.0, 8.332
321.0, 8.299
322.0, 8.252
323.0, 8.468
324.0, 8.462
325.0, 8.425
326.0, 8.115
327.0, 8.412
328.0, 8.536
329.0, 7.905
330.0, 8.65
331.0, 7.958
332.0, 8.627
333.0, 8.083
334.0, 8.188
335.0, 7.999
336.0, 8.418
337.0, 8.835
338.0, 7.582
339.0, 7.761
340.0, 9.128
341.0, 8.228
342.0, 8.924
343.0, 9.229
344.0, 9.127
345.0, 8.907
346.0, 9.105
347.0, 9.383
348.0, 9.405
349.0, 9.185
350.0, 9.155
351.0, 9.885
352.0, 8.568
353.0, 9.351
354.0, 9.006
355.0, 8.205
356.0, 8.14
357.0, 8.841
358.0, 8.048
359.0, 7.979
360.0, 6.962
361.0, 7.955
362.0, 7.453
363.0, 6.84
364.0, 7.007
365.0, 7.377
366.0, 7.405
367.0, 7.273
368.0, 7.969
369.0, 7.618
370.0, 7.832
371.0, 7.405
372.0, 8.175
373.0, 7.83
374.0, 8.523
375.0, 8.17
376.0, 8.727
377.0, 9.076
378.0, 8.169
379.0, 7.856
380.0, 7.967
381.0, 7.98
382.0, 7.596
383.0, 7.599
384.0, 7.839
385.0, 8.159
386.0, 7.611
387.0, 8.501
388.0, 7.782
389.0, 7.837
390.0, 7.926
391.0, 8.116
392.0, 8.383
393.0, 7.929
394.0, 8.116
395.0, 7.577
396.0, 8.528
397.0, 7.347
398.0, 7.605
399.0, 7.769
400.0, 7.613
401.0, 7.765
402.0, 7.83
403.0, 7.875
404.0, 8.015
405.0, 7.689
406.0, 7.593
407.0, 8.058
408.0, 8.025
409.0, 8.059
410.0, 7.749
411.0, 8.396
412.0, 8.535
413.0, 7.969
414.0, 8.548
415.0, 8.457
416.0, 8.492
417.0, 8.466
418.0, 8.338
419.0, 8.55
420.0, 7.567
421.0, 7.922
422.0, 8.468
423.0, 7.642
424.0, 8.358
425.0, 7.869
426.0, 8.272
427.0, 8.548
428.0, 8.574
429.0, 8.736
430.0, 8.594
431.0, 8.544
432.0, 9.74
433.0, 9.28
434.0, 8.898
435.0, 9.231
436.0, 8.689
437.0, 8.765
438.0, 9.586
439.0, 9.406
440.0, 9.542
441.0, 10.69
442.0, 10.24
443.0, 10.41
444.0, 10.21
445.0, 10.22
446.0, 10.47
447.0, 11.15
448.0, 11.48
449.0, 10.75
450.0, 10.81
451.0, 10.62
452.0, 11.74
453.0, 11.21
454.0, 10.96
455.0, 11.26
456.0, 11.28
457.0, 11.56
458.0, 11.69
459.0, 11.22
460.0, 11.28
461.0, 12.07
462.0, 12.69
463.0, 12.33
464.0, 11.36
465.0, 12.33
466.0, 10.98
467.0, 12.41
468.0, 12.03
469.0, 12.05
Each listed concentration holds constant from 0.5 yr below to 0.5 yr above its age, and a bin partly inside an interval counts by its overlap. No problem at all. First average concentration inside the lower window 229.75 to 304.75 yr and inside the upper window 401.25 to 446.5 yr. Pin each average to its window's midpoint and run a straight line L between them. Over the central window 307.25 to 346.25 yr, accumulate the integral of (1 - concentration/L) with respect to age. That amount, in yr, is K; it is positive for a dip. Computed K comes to 2.5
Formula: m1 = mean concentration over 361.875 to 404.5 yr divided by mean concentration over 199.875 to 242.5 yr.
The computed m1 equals 1.0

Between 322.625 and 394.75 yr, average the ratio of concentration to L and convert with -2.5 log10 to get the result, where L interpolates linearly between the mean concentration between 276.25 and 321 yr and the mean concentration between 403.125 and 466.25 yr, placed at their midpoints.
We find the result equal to 0.14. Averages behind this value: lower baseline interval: 9.14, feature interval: 8.24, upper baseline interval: 9.57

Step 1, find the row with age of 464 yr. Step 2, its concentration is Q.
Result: 11.36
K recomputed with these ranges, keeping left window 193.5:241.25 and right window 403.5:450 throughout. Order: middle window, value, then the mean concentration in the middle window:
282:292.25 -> -1.9 yr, 9.53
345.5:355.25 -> -0.8 yr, 9.15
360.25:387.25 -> 2.3 yr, 7.83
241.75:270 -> -4.8 yr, 9.15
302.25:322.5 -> -0.4 yr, 8.33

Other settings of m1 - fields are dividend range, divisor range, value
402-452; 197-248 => 1.17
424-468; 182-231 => 1.36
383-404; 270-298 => 0.80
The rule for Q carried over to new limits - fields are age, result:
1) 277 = 9.971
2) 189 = 7.714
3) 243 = 8.128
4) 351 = 9.885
